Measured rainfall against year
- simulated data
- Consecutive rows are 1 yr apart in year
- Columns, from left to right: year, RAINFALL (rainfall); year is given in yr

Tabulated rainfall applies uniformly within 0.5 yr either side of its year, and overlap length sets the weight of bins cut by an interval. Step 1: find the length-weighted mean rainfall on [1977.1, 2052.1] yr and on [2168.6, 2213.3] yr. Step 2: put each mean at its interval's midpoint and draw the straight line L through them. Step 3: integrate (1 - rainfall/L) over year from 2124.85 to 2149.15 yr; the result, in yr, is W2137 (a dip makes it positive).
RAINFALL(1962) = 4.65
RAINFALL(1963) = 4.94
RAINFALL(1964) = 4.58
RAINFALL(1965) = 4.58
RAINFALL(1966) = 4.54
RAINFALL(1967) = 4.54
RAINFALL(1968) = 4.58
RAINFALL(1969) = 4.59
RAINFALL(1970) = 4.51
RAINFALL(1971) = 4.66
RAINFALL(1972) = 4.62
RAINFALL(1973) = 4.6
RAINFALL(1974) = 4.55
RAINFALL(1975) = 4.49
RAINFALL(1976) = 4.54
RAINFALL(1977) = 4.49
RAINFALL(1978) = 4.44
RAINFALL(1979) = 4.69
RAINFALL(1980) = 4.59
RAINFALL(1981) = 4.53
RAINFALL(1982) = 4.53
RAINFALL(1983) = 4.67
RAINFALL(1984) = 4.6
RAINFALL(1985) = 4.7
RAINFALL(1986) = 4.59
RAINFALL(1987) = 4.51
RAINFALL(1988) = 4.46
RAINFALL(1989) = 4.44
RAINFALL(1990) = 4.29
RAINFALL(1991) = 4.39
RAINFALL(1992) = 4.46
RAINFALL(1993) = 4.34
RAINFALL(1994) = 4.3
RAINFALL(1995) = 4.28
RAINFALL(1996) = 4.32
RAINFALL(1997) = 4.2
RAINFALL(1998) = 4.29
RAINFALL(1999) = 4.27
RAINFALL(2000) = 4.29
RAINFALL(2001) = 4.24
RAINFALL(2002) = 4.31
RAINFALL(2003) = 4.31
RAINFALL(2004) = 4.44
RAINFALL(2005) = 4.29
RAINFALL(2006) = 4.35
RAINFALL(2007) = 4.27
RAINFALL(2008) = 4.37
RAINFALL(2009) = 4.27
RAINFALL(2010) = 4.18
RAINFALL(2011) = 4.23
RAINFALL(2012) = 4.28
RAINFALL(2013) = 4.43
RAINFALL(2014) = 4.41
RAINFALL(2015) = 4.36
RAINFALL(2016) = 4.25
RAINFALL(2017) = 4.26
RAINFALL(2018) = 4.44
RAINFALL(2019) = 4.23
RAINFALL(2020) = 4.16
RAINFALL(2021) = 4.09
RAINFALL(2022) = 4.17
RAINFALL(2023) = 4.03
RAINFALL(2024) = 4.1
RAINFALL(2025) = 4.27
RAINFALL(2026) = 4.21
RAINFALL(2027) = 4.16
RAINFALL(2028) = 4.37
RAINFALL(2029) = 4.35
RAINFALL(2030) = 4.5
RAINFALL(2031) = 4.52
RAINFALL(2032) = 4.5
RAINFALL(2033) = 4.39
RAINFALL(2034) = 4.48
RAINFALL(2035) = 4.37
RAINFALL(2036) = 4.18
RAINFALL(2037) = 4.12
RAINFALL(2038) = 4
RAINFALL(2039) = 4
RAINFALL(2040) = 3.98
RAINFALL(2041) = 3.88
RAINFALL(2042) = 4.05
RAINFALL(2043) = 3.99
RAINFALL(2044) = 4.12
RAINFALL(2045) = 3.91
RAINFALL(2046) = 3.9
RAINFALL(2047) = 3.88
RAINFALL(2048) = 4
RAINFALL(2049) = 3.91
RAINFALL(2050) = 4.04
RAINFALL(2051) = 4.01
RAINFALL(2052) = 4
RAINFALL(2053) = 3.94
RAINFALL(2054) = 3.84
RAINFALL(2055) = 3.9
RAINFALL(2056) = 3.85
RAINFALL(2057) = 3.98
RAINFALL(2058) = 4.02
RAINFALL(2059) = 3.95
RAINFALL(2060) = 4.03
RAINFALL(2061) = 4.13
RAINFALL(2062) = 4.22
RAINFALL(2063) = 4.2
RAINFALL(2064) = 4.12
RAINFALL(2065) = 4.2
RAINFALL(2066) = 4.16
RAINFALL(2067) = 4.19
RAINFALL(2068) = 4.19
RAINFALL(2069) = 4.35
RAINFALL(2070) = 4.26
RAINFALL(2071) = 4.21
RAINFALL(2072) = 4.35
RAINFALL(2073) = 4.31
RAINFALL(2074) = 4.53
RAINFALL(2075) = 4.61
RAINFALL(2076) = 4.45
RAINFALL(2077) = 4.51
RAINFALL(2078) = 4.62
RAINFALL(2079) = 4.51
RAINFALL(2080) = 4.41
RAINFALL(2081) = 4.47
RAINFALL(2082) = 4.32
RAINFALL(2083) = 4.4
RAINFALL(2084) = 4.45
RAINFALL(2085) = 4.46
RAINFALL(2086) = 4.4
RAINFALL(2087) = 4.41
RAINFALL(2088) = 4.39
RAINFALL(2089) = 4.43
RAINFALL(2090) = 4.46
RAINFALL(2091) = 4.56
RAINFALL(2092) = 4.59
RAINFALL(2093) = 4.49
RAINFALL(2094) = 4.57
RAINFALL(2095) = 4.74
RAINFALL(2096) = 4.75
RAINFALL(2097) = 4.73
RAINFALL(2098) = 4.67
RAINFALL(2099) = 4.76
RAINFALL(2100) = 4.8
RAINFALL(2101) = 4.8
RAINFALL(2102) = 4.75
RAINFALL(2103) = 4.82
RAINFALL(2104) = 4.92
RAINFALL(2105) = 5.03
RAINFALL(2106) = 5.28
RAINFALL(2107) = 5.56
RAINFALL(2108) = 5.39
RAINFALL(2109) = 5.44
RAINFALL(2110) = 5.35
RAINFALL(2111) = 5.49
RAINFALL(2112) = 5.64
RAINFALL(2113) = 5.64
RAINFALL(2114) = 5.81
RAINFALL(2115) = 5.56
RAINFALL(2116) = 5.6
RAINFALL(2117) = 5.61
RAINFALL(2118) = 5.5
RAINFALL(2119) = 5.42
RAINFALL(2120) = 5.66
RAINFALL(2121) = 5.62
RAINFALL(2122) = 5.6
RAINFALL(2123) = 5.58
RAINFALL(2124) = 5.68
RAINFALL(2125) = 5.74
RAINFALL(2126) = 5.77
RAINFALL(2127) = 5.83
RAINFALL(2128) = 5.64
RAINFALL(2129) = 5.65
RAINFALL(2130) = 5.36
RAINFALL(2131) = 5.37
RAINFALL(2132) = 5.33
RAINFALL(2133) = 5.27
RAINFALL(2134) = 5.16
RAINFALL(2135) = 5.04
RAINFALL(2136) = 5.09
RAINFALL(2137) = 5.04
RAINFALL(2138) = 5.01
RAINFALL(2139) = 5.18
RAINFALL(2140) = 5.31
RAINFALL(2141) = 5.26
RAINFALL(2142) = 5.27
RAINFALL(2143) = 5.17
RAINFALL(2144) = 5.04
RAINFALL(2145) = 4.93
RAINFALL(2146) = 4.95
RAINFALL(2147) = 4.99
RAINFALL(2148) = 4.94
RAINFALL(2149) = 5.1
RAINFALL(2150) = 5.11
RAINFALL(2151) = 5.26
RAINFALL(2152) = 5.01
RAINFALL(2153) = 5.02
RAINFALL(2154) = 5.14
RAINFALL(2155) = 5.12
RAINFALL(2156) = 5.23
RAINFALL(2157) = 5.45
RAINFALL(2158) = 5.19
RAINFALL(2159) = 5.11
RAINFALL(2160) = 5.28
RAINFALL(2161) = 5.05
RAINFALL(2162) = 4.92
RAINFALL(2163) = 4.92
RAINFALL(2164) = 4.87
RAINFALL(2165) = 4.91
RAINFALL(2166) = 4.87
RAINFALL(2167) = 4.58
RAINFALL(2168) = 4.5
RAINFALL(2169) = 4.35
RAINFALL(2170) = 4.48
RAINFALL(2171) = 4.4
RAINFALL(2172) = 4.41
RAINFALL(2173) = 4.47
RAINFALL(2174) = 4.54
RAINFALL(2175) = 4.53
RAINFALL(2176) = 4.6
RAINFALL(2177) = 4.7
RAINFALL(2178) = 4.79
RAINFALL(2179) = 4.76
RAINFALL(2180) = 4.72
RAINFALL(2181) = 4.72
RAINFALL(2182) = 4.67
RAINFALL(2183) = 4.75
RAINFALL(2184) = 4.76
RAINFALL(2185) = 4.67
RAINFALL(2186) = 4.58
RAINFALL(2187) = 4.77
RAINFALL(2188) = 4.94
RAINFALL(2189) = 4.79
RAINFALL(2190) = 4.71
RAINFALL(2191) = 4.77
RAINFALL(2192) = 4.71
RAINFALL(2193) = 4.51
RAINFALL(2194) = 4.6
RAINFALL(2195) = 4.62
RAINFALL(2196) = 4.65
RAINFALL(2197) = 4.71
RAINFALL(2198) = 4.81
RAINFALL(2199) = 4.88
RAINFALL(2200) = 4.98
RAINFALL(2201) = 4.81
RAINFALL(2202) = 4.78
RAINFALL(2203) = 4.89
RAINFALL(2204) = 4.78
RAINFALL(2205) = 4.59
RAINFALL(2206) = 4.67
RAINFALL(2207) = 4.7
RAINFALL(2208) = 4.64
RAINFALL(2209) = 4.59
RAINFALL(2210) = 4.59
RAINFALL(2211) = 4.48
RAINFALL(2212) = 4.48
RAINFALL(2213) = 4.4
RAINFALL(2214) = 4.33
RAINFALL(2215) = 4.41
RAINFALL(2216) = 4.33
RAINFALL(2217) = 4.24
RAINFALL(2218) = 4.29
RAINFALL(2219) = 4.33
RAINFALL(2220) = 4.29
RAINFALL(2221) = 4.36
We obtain -3.8 yr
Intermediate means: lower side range 4.28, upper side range 4.66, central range 5.25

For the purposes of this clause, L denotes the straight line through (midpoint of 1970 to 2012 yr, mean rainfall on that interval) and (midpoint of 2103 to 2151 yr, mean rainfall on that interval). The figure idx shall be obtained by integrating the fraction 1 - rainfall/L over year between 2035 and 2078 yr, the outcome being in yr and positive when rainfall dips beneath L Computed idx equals 6.7 yr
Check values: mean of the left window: 4.42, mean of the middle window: 4.12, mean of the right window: 5.35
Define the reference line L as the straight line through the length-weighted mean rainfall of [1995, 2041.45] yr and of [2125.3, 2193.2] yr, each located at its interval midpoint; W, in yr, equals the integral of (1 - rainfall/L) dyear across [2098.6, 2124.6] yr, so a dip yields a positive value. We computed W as -3.5 yr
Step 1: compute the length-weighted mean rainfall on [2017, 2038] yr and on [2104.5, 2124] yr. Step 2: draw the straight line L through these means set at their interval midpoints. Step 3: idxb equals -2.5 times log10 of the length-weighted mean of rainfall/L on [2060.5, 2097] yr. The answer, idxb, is 0.140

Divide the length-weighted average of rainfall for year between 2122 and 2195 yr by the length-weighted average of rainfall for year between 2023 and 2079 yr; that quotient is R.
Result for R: 1.20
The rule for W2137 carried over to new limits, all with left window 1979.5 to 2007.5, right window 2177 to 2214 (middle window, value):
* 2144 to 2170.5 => -1.9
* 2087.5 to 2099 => -0.1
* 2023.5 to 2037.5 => 0.4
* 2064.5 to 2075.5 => 0.5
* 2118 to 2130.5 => -2.8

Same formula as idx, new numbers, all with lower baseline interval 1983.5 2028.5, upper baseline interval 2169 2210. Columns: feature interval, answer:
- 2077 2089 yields 0.07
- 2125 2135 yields -2.00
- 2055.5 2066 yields 0.83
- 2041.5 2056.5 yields 1.52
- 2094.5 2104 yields -0.56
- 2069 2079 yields 0.05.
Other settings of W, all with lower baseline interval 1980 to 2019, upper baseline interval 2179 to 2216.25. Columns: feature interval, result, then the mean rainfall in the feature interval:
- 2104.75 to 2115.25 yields -2.17 yr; 5.48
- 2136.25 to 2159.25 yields -2.63 yr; 5.12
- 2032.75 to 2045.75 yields 0.97 yr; 4.1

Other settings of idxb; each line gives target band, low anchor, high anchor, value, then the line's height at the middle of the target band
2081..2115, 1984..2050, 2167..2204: -0.09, 4.46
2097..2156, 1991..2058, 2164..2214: -0.18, 4.49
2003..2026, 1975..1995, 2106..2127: 0.11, 4.74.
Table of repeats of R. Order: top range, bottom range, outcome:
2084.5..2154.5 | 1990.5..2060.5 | 1.23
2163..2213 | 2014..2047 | 1.11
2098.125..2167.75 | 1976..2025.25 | 1.20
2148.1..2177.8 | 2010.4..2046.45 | 1.15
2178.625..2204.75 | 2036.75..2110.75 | 1.08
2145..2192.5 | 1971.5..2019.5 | 1.10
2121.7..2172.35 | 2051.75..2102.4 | 1.18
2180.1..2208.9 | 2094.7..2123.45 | 0.90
